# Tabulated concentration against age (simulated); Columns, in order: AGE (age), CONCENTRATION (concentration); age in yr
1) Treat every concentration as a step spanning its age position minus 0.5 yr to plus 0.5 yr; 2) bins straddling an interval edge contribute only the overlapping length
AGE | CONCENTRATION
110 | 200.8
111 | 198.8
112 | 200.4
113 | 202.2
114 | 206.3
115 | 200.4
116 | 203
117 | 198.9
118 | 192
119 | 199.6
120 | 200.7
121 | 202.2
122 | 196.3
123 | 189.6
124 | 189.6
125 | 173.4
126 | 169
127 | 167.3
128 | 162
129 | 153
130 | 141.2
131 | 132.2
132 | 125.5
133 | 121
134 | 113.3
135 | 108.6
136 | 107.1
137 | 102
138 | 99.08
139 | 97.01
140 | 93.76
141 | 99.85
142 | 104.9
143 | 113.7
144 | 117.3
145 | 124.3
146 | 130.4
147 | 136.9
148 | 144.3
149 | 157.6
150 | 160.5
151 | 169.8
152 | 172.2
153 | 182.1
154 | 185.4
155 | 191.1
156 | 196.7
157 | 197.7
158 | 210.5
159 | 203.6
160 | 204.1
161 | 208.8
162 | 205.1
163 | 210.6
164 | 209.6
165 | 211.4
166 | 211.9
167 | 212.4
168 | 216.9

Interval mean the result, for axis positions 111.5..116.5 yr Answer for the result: 202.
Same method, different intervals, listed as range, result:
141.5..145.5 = 115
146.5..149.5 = 146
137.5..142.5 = 98.9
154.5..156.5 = 194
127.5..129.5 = 158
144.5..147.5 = 131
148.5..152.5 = 165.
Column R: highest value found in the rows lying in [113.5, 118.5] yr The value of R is 206.3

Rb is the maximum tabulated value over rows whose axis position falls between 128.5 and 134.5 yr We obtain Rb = 153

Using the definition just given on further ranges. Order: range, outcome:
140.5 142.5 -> 104.9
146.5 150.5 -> 160.5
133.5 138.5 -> 113.3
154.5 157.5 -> 197.7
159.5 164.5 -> 210.6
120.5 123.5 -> 202.2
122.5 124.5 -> 189.6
